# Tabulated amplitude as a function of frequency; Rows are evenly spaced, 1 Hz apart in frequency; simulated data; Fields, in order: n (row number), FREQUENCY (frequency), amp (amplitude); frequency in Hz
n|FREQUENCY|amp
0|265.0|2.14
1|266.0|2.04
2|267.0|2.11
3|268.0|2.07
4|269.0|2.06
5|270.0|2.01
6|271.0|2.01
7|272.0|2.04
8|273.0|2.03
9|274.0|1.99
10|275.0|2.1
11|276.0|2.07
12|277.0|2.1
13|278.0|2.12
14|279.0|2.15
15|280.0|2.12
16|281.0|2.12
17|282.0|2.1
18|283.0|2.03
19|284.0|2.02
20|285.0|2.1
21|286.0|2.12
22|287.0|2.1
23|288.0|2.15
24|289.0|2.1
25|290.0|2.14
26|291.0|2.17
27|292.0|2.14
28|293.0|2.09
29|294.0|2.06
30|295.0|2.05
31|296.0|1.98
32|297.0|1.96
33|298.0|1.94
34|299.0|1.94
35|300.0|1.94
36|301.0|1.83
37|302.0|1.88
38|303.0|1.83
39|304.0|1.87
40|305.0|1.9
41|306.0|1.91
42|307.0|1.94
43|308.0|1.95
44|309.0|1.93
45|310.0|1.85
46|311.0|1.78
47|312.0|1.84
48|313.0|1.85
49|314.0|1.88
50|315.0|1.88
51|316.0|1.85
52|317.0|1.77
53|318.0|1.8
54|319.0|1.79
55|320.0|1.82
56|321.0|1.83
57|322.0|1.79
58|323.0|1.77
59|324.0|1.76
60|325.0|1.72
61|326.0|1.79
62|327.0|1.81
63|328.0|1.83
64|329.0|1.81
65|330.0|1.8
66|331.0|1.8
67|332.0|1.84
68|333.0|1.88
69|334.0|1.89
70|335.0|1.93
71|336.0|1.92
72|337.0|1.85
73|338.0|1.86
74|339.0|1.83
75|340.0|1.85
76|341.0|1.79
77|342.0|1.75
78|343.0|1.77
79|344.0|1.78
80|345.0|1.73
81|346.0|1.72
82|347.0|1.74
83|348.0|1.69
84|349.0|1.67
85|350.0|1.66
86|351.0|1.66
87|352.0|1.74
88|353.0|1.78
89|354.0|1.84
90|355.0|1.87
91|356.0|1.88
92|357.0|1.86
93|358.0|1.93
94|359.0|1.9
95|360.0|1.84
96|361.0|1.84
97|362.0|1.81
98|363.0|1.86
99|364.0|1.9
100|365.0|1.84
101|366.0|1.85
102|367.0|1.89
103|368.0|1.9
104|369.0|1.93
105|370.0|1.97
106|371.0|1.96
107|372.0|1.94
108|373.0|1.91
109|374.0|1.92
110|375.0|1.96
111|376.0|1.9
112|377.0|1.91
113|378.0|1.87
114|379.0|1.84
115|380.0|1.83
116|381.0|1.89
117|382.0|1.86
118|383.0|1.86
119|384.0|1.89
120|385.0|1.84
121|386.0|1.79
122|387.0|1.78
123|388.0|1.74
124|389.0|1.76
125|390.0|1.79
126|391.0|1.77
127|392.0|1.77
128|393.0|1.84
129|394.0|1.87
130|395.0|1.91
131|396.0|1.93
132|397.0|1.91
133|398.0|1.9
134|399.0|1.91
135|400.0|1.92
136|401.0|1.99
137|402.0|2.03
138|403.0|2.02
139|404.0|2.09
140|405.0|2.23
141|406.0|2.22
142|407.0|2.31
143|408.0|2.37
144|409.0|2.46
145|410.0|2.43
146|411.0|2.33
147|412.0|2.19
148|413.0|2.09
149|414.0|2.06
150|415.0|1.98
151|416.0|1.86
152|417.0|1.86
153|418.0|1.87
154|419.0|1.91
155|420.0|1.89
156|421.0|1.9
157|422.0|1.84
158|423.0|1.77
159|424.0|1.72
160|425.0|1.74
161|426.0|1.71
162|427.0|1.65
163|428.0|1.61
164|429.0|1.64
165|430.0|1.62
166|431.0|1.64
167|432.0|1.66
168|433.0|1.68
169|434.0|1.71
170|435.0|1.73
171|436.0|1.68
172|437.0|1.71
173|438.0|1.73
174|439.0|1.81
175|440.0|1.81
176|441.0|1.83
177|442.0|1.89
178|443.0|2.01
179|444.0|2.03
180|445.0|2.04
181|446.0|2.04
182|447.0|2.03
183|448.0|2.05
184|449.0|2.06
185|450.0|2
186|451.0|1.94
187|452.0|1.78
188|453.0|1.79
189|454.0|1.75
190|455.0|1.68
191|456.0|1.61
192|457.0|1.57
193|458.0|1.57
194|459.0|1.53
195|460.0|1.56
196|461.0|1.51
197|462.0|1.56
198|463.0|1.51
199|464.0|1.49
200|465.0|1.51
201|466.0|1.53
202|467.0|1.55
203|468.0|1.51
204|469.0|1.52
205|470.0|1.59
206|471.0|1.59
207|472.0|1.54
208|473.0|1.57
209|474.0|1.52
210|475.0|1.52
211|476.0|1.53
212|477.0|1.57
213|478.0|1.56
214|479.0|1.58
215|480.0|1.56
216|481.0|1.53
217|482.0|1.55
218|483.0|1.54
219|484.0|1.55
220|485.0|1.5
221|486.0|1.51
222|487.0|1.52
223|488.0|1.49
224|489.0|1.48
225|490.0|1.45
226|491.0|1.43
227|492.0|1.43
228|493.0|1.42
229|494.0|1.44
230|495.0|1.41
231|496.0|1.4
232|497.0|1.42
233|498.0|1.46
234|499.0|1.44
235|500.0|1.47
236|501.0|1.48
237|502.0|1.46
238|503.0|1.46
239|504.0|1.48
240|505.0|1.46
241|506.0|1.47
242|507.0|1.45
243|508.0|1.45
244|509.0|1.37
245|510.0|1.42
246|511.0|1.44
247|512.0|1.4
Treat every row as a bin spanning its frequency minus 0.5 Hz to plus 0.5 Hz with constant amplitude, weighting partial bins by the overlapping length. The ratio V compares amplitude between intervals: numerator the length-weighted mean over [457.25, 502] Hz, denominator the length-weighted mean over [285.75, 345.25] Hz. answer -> 0.80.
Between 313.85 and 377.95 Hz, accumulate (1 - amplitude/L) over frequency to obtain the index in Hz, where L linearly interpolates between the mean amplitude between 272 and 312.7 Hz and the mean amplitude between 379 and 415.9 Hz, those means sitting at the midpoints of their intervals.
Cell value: 5.3 Hz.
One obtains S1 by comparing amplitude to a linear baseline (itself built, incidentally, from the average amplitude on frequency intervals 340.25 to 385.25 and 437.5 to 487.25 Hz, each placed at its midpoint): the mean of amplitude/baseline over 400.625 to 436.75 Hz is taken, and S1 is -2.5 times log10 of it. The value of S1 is -0.11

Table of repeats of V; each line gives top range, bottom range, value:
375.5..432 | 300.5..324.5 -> 1.04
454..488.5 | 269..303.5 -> 0.76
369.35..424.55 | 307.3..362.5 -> 1.08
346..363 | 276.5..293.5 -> 0.85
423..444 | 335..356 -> 0.98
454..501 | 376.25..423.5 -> 0.78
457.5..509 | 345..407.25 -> 0.80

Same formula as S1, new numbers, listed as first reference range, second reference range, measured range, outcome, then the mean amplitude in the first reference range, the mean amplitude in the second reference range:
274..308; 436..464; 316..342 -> 0.09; 2.03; 1.79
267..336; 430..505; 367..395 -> -0.04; 1.95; 1.62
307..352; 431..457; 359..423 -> -0.07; 1.81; 1.83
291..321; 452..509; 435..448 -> -0.17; 1.91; 1.52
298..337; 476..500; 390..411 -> -0.22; 1.85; 1.49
